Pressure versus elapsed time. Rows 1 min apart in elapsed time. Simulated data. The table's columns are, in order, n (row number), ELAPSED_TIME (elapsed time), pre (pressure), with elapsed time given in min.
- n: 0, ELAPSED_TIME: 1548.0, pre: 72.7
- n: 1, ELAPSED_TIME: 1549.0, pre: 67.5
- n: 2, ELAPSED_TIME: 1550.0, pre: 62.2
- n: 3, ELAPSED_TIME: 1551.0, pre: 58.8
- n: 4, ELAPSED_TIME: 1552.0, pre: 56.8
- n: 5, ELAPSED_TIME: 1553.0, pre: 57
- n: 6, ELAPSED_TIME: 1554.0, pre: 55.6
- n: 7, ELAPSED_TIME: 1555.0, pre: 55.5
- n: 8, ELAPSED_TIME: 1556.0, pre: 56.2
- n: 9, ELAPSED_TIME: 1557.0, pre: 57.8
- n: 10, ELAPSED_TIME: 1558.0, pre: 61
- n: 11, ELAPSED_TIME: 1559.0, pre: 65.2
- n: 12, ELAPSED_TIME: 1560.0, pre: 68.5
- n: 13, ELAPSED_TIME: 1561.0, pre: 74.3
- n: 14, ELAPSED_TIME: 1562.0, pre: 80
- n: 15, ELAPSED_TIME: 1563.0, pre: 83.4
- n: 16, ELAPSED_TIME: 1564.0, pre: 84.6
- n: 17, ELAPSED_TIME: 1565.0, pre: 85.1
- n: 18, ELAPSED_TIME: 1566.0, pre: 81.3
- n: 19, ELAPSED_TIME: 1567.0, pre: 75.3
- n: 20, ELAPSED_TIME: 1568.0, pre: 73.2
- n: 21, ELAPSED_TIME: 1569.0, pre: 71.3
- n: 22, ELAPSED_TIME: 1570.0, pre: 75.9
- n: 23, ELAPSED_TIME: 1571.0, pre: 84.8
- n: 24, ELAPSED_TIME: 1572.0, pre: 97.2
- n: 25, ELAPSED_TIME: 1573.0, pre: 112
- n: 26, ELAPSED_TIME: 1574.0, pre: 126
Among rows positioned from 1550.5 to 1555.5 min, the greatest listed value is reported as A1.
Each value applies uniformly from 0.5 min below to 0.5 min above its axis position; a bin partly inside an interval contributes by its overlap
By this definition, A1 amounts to 58.8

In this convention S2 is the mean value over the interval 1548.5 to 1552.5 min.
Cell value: 61.3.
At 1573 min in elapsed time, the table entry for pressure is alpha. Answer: 112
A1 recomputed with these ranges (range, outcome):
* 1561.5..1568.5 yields 85.1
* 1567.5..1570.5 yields 75.9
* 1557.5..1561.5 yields 74.3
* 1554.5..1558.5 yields 61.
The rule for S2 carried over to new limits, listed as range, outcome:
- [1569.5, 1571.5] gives 80.3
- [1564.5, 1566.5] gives 83.2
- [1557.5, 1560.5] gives 64.9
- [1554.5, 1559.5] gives 59.1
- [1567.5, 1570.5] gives 73.5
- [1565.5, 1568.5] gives 76.6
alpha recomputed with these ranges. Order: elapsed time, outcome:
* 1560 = 68.5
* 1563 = 83.4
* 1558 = 61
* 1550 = 62.2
